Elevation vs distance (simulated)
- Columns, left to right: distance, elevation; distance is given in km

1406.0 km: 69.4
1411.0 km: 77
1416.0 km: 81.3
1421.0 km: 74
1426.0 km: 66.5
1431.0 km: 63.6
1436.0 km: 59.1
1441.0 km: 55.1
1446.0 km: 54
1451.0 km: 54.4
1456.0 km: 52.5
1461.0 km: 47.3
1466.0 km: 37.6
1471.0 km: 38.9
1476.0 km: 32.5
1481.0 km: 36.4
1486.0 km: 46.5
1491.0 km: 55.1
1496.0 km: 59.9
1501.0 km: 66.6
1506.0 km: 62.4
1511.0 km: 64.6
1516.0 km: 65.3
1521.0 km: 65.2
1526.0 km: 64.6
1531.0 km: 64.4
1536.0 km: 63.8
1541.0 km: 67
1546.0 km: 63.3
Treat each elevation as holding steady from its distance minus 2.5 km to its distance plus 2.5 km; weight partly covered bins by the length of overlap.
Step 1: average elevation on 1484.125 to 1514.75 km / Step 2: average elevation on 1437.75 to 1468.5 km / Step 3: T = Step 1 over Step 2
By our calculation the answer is 1.2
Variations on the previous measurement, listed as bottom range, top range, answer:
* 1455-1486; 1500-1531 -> 1.59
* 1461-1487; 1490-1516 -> 1.61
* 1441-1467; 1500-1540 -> 1.28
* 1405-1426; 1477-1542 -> 0.79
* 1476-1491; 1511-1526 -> 1.54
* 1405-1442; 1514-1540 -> 0.94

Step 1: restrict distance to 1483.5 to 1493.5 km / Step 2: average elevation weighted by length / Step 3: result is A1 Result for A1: 50.8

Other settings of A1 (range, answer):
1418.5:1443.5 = 63.7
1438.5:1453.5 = 54.5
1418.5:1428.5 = 70.2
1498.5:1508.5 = 64.5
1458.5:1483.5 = 38.5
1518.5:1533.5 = 64.7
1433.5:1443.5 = 57.1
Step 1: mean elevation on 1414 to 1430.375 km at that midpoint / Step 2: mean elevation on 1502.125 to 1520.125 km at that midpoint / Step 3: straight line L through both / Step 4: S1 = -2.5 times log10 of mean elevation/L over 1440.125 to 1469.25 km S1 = 0.37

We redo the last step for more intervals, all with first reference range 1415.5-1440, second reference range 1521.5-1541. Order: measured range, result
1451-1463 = 0.29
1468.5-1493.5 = 0.49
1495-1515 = 0.03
